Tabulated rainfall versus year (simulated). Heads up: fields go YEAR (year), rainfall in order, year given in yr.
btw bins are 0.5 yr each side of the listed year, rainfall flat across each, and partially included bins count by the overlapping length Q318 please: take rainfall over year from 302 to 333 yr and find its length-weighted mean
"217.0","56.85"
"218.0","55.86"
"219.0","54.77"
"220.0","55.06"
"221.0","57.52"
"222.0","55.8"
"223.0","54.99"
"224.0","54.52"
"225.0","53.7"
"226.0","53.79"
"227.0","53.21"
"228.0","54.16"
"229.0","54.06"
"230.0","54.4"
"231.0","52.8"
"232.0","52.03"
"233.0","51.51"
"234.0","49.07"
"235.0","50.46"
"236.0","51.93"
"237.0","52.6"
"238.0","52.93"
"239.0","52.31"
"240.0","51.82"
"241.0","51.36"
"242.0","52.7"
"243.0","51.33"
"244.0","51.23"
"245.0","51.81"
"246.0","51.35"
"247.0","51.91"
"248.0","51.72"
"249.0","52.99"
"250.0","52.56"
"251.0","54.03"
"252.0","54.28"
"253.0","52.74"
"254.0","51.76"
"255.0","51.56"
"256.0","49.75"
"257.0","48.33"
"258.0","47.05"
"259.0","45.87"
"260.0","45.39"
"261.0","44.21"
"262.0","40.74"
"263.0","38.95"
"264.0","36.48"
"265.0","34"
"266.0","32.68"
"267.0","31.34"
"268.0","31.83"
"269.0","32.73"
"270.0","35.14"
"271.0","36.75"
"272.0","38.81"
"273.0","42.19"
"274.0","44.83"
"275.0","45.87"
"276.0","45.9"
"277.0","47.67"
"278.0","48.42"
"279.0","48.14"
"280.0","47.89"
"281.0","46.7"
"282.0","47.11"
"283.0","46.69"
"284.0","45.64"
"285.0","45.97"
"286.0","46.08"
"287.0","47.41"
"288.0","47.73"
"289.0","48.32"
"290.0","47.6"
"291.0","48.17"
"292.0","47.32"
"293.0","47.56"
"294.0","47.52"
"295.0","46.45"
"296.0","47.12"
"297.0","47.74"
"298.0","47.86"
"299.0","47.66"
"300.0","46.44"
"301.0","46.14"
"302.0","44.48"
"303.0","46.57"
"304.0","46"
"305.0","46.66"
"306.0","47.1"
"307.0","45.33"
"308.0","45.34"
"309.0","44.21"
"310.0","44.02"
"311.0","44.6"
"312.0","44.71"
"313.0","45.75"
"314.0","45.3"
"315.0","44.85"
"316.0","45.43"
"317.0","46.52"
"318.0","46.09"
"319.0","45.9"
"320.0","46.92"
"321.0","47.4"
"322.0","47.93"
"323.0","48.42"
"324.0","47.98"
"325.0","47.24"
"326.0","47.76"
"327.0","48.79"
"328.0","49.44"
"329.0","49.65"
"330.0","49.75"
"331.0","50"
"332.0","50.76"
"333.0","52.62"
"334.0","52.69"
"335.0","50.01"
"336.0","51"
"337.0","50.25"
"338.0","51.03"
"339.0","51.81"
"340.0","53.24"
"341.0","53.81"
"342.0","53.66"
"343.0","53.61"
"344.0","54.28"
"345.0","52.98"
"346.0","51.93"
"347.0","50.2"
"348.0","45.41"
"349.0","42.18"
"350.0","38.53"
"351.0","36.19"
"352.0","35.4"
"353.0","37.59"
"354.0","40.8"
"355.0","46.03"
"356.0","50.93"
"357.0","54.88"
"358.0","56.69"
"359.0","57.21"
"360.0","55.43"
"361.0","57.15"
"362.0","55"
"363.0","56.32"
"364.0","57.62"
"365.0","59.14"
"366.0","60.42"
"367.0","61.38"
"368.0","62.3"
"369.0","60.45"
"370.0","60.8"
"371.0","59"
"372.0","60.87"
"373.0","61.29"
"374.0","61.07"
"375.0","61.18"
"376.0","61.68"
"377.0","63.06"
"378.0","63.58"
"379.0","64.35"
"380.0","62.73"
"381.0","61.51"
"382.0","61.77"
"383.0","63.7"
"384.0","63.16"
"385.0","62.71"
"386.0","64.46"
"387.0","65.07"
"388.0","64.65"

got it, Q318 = 46.9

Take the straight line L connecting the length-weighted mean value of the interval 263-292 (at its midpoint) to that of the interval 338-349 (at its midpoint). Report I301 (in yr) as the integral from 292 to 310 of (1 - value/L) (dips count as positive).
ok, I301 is -0.2 yr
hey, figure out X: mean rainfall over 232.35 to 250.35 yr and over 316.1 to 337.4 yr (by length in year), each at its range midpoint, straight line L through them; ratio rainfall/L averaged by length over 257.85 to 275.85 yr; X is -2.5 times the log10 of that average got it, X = 0.28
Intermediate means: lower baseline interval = 51.8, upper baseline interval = 48.8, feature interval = 39.1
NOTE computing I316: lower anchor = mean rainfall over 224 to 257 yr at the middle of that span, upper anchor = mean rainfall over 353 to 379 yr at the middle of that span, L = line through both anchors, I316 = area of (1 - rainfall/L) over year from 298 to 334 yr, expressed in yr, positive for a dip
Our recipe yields 5.44 yr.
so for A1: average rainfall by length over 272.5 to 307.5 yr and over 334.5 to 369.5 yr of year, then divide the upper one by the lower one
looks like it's 1.10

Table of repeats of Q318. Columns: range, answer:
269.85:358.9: 47.2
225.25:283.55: 47.5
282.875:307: 46.9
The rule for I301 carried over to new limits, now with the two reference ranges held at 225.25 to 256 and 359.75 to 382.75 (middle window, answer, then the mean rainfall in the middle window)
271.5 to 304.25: 5.2 yr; 46.5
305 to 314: 1.8 yr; 45.2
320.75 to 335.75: 2.2 yr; 49.4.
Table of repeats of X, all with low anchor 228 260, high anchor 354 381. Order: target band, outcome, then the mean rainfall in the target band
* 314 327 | 0.19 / 46.9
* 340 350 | 0.14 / 50.4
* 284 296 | 0.15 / 47.2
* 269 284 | 0.21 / 44.1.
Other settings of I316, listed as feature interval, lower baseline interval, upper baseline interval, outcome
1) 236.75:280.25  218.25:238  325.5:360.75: 5.2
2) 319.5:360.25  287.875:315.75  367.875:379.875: 3.9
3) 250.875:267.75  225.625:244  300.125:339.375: 2.2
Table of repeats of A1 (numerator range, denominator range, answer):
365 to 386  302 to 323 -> 1.35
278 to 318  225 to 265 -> 0.92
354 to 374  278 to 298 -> 1.21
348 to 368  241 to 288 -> 1.11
